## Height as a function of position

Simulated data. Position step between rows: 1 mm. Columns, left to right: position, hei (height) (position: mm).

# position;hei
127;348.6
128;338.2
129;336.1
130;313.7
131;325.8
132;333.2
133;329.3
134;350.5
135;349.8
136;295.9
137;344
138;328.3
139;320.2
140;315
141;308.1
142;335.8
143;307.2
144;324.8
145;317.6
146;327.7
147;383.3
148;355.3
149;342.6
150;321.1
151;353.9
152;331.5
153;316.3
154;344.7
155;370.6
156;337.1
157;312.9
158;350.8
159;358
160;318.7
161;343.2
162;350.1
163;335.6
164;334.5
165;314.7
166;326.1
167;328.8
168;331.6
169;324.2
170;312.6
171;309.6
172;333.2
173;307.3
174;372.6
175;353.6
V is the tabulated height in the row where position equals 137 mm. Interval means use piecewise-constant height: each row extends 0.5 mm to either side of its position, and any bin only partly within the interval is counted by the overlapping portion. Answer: 344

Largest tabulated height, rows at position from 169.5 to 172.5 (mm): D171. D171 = 333.2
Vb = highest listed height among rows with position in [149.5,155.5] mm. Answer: 370.6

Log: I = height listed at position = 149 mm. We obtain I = 342.6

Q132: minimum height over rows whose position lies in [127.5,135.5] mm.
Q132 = 313.7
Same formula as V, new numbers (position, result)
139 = 320.2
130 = 313.7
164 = 334.5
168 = 331.6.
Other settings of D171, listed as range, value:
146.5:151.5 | 383.3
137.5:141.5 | 328.3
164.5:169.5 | 331.6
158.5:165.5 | 358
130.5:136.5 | 350.5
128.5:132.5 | 336.1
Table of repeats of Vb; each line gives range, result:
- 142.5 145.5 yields 324.8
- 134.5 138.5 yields 349.8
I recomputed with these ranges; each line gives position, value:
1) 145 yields 317.6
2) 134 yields 350.5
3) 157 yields 312.9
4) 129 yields 336.1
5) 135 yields 349.8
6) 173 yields 307.3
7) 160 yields 318.7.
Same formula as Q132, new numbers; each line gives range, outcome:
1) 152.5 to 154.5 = 316.3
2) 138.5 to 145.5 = 307.2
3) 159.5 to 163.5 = 318.7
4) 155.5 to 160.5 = 312.9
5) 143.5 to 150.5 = 317.6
